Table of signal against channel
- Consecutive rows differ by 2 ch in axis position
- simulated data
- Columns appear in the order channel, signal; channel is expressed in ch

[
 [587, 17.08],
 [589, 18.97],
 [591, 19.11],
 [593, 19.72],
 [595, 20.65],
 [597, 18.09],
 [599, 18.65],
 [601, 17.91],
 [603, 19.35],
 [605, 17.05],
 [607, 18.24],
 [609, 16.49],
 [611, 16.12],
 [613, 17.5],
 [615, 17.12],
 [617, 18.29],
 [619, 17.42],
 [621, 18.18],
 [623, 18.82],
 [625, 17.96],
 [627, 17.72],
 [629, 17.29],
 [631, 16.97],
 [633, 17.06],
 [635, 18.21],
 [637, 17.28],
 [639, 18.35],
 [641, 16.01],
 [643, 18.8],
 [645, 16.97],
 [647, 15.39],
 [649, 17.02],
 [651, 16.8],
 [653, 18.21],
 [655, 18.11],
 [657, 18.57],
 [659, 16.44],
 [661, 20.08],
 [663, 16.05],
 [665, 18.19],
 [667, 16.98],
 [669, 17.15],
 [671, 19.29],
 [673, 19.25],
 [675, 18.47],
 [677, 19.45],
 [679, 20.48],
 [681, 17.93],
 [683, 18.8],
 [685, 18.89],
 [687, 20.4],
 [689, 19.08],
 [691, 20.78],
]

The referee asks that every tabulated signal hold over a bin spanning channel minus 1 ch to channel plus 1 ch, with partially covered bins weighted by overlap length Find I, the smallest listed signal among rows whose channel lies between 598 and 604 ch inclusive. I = 17.91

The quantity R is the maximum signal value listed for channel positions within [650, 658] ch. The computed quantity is 18.57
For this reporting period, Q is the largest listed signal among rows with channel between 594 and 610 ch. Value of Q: 20.65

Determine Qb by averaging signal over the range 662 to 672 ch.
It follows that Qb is 17.5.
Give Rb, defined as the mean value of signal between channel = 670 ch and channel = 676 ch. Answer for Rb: 19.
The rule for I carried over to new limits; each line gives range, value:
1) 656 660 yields 16.44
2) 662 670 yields 16.05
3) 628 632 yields 16.97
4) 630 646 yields 16.01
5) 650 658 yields 16.8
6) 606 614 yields 16.12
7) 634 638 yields 17.28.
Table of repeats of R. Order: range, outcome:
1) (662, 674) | 19.29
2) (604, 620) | 18.29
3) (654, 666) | 20.08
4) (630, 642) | 18.35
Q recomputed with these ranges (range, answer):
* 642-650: 18.8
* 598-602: 18.65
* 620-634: 18.82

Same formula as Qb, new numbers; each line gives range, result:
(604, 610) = 17.3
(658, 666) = 17.7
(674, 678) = 19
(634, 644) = 17.7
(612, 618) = 17.6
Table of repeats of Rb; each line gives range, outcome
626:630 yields 17.5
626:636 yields 17.4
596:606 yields 18.2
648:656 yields 17.5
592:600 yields 19.3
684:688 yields 19.6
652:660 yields 17.8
